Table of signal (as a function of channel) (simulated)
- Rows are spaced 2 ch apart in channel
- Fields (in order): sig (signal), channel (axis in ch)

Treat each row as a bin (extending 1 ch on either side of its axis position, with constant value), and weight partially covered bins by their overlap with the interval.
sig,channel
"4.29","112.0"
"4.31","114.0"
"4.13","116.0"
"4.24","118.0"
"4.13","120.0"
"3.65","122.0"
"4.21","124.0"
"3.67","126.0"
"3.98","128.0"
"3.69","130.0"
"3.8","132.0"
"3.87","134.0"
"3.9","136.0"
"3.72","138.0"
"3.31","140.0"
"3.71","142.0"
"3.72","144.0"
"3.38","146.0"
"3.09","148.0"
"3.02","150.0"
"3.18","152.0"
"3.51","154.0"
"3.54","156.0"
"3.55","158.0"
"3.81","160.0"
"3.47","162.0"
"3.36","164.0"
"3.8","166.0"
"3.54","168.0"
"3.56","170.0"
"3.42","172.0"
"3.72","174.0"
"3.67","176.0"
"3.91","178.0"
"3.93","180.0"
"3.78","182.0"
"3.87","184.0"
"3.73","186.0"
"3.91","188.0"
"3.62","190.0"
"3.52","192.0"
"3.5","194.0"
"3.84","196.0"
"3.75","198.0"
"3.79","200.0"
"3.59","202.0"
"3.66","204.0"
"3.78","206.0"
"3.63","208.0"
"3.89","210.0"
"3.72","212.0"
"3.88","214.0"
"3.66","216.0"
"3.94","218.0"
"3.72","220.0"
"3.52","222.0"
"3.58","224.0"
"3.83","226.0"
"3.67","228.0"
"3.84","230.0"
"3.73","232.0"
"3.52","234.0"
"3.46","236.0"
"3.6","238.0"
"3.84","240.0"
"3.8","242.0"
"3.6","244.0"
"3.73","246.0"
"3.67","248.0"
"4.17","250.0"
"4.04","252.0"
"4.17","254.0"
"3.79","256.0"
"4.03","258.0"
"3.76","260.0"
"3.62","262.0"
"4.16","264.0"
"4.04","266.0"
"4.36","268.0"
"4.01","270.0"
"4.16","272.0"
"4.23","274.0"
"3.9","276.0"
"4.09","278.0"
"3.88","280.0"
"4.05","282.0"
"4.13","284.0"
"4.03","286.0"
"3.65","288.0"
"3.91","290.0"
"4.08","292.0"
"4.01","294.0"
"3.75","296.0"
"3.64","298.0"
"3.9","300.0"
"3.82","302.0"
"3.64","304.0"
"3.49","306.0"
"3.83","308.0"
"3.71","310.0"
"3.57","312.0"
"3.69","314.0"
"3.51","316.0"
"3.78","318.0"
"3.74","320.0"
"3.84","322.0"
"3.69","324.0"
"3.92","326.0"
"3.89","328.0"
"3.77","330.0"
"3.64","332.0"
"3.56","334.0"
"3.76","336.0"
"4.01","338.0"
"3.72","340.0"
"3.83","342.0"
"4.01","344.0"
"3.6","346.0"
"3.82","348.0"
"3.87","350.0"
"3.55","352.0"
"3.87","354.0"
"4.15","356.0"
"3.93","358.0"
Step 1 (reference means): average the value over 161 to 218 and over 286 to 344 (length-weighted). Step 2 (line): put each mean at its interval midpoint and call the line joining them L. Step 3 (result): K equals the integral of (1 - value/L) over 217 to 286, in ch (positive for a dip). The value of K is -2.55 ch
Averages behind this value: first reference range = 3.7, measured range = 3.87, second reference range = 3.77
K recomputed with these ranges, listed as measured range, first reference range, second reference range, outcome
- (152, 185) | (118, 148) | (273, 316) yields 1.24 ch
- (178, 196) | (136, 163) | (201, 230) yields -0.65 ch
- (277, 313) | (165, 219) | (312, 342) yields -0.97 ch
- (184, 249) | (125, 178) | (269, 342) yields -0.32 ch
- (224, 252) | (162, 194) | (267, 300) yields 0.88 ch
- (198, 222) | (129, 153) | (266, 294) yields 0.26 ch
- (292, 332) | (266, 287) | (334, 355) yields 1.81 ch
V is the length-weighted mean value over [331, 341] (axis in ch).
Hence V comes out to 3.74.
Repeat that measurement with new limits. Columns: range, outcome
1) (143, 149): 3.4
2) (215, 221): 3.77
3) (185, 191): 3.75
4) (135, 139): 3.81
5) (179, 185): 3.86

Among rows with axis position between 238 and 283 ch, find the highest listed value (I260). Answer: 4.36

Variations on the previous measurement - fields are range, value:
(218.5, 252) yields 4.17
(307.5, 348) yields 4.01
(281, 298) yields 4.13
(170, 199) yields 3.93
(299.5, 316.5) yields 3.9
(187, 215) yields 3.91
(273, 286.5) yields 4.23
